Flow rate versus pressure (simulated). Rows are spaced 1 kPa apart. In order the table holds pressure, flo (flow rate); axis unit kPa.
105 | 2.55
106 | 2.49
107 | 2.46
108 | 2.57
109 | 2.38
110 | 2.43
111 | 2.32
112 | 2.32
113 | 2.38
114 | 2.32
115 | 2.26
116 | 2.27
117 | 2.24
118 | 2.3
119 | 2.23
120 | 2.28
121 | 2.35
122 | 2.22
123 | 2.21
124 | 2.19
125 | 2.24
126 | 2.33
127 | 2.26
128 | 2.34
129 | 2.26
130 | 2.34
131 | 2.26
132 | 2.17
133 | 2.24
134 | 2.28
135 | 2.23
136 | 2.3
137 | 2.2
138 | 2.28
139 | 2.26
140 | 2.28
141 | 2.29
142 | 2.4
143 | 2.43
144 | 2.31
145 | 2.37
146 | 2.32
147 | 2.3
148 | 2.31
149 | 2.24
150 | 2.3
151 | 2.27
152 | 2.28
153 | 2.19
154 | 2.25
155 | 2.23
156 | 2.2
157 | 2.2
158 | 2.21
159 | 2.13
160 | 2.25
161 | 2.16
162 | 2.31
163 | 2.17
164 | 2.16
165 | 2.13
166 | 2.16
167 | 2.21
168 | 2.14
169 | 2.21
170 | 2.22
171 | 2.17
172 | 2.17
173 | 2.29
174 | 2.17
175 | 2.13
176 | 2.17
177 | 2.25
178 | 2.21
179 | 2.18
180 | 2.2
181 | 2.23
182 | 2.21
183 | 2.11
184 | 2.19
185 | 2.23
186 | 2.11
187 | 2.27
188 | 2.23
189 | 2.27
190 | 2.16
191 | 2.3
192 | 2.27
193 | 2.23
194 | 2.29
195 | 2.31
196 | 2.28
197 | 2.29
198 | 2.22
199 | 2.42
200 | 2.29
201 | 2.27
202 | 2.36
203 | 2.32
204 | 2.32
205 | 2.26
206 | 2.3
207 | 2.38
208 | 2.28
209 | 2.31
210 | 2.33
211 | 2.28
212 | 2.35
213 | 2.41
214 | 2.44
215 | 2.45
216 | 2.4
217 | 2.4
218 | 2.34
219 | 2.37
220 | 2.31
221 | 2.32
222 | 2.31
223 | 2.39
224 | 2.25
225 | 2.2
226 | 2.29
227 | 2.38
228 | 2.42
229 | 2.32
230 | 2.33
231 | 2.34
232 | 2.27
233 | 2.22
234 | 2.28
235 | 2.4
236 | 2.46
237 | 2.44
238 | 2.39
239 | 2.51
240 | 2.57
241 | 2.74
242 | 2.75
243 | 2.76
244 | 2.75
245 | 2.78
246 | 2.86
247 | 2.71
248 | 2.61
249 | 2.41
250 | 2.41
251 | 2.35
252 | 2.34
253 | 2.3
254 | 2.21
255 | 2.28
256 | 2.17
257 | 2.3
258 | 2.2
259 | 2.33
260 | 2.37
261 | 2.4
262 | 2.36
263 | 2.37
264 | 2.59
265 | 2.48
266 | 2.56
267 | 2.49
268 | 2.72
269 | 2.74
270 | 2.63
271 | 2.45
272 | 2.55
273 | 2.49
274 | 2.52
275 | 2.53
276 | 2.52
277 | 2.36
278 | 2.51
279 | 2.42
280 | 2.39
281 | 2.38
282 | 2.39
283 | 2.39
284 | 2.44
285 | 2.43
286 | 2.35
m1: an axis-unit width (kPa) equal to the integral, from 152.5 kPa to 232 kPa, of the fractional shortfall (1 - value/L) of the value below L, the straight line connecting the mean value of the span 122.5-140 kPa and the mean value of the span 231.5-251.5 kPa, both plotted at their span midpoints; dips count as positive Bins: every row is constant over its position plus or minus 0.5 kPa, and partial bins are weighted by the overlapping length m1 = 4.86 kPa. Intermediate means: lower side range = 2.26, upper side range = 2.53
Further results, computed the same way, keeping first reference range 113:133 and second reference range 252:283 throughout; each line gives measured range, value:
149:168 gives 0.8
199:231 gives 0.5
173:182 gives 0.5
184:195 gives 0.5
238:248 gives -1.2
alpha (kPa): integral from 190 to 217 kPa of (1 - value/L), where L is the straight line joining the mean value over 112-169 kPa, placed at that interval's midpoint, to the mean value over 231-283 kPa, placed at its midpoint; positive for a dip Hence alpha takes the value 0.6 kPa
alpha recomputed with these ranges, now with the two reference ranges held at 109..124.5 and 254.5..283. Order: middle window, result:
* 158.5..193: 2.22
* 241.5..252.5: -0.86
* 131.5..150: 0.21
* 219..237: 0.57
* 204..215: 0.22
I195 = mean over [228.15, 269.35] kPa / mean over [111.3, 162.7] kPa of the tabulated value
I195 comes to 1.08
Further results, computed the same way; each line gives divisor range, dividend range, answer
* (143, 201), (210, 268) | 1.08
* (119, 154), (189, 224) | 1.02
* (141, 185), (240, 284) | 1.12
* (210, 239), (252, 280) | 1.04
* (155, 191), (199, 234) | 1.06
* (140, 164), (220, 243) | 1.06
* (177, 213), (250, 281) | 1.07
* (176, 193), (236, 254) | 1.16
